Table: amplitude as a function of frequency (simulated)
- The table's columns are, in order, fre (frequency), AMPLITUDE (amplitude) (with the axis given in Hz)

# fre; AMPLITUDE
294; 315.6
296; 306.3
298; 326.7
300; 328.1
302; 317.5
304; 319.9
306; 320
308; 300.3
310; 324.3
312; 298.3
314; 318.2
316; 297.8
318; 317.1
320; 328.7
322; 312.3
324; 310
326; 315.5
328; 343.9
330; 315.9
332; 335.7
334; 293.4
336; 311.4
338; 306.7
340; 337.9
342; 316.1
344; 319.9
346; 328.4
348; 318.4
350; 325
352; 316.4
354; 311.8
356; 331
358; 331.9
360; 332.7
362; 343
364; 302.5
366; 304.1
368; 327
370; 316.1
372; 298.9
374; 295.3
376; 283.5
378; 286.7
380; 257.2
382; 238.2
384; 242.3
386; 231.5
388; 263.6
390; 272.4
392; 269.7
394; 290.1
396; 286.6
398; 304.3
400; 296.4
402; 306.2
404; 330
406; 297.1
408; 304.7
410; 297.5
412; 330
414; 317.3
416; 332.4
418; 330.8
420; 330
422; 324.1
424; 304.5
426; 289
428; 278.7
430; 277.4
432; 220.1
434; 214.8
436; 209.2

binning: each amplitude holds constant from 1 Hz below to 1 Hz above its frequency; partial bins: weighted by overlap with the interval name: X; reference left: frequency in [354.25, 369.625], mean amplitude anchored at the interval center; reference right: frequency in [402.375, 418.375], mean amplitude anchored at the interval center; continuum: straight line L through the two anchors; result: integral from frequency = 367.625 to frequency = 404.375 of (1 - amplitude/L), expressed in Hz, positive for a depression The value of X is 4.3 Hz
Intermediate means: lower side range 324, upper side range 317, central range 282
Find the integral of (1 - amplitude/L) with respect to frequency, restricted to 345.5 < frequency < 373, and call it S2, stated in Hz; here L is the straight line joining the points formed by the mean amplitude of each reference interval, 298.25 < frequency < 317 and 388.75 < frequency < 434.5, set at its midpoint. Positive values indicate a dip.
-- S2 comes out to -1.34 Hz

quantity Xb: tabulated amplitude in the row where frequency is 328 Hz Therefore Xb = 343.9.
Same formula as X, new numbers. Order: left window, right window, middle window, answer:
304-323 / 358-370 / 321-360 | -0.3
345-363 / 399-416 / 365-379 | 0.9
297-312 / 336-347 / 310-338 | 0.4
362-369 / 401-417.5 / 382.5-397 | 2.3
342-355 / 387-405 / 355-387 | 1.2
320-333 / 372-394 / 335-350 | -0.7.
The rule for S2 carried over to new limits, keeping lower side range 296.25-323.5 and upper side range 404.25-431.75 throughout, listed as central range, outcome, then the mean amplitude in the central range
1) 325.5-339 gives -0.16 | 318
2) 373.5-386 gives 1.89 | 263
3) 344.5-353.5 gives -0.25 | 321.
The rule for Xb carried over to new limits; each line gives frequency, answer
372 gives 298.9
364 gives 302.5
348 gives 318.4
